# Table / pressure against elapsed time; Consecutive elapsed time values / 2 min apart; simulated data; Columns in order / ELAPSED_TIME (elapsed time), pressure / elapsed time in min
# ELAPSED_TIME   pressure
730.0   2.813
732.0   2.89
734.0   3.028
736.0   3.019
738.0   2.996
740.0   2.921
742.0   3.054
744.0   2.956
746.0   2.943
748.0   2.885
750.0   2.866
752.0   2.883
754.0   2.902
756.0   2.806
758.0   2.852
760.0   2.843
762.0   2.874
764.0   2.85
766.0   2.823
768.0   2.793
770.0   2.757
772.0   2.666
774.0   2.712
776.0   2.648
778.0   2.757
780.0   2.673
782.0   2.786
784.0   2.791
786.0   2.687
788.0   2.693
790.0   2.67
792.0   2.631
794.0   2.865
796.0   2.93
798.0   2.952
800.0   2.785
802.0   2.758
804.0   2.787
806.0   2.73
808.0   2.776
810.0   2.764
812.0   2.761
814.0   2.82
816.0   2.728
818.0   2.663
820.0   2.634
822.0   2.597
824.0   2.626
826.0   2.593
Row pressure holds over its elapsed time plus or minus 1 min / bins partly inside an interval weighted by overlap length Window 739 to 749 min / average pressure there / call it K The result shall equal 2.95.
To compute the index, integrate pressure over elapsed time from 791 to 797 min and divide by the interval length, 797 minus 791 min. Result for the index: 2.81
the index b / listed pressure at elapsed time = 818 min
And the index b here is 2.663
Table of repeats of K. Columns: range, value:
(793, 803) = 2.86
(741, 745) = 3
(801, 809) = 2.76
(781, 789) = 2.74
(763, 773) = 2.78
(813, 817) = 2.77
